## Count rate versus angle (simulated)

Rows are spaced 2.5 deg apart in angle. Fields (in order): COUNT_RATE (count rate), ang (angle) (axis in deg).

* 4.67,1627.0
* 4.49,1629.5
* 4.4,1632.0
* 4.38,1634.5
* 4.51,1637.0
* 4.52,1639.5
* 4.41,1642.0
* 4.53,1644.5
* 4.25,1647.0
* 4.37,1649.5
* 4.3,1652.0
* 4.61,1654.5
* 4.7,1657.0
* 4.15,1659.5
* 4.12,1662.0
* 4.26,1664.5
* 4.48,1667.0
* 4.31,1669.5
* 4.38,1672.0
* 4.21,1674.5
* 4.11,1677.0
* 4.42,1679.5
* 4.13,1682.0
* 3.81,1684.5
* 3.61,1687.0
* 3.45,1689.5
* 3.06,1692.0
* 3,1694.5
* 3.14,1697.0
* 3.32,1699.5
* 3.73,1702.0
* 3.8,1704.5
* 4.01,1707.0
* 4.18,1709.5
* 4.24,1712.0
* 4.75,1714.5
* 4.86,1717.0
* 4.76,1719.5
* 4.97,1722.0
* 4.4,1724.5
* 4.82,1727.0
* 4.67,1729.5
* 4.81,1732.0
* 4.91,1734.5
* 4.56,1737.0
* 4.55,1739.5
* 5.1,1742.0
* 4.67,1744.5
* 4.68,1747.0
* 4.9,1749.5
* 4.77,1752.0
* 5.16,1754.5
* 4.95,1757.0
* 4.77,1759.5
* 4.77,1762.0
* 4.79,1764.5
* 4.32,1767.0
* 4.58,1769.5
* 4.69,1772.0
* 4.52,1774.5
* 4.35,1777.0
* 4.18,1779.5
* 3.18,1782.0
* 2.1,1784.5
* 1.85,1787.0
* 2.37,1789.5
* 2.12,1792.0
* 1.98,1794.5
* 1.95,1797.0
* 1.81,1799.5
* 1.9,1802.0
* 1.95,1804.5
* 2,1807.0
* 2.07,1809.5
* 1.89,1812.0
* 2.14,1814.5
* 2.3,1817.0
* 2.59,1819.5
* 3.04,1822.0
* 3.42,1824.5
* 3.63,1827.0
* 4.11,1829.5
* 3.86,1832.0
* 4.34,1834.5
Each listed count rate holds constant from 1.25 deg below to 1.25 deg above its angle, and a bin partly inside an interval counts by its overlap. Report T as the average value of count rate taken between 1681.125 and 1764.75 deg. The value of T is 4.35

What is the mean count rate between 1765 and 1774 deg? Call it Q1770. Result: 4.55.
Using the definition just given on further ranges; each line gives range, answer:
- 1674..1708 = 3.69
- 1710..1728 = 4.66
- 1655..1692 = 4.13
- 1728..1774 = 4.75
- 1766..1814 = 2.81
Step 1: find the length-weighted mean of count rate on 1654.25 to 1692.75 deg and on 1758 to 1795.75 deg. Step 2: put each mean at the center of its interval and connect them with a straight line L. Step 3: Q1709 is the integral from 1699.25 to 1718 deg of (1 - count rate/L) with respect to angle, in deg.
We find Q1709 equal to -0.91 deg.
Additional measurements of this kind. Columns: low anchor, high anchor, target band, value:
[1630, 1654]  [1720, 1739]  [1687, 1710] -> 5.55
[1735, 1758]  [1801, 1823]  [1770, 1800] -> 3.30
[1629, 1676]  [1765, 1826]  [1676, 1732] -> -4.01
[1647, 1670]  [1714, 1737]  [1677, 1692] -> 2.26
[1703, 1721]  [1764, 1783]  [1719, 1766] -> -4.77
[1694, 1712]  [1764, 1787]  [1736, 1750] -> -3.39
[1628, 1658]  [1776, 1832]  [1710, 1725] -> -4.39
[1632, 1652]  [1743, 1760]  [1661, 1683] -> 1.27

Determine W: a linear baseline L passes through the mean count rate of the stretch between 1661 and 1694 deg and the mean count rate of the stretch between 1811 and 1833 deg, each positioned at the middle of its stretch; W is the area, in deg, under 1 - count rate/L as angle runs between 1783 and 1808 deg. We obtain 9.2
